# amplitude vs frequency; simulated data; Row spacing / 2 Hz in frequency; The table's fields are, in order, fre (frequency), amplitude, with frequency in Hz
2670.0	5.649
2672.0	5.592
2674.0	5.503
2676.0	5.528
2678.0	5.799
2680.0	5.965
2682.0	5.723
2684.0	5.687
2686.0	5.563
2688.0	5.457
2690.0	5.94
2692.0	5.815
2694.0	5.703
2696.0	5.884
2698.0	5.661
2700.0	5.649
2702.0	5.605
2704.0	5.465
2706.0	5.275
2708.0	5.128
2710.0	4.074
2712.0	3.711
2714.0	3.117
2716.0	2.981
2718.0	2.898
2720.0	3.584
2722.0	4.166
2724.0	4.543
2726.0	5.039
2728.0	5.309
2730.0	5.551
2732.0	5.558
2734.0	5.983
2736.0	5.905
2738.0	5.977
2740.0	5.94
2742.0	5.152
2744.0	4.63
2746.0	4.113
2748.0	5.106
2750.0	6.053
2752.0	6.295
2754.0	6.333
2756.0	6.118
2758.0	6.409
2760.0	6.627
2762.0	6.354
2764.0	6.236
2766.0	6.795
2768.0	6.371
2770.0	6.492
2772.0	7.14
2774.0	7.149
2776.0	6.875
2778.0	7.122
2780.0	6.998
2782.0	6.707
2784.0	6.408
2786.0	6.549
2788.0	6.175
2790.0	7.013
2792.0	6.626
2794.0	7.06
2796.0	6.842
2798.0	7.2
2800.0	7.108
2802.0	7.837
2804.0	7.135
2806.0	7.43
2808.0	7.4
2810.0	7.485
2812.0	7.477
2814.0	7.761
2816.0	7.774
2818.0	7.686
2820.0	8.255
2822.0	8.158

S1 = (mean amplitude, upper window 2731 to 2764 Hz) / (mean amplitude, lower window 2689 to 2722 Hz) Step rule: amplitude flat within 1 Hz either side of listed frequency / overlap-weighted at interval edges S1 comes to 1.22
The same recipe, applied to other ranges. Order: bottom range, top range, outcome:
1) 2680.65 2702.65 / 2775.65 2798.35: 1.19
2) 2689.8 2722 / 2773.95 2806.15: 1.47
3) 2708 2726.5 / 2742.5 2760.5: 1.49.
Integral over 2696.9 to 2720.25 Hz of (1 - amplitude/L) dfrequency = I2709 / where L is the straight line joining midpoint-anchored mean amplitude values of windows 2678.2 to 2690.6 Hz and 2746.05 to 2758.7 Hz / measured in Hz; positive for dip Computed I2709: 5.3 Hz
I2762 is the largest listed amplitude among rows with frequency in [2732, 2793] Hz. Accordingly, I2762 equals 7.149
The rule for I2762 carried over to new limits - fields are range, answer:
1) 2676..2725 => 5.965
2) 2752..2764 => 6.627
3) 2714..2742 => 5.983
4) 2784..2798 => 7.2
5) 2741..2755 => 6.333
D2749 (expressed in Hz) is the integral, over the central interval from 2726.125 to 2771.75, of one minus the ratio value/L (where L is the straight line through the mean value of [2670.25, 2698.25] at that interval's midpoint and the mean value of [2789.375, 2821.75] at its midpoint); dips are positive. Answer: 5.1 Hz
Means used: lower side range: 5.7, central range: 5.88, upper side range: 7.4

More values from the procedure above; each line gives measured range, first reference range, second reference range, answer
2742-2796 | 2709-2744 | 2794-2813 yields -2.1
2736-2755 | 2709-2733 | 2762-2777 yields -0.3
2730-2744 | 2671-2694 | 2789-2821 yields 1.7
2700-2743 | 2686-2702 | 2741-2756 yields 5.7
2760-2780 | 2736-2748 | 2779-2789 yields -2.0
